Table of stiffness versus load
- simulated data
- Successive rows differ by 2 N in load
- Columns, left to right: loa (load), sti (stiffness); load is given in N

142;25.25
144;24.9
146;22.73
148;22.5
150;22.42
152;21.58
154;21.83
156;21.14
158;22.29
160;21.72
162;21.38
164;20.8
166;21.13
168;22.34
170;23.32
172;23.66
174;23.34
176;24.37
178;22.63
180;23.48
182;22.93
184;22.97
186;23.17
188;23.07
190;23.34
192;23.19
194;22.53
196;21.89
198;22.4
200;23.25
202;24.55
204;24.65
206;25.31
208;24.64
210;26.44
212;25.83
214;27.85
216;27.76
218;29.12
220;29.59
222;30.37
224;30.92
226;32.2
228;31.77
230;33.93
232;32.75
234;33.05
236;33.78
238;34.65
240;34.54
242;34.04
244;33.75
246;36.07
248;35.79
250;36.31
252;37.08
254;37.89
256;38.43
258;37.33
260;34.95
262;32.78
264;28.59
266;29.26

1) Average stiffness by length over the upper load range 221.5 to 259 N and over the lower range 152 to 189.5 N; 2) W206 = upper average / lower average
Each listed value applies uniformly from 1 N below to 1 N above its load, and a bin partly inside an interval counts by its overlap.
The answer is 1.5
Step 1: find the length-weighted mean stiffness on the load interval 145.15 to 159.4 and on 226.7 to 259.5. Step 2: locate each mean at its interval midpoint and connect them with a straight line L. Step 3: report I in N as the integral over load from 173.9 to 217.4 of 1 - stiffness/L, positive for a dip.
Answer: 6.3 N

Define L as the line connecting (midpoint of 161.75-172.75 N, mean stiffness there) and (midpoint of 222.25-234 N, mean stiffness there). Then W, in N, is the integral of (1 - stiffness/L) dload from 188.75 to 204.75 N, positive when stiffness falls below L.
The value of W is 2.3 N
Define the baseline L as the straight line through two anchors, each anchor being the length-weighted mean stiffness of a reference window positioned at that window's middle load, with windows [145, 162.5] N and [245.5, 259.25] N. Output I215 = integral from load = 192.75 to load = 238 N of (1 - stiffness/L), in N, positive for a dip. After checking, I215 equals 5.0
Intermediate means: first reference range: 22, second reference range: 37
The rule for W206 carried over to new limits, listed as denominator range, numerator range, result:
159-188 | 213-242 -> 1.40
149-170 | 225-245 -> 1.54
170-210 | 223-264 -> 1.47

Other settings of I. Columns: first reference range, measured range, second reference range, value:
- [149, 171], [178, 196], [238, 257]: 2.16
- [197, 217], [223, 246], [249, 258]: -0.65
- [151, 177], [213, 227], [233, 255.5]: 0.73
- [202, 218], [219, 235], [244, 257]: -0.65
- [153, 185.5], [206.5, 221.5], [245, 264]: 1.11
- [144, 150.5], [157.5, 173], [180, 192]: 0.64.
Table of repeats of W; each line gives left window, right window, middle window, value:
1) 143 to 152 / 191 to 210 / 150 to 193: 1.42 N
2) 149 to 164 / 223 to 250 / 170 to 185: 0.90 N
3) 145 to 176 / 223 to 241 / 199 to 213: 2.01 N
